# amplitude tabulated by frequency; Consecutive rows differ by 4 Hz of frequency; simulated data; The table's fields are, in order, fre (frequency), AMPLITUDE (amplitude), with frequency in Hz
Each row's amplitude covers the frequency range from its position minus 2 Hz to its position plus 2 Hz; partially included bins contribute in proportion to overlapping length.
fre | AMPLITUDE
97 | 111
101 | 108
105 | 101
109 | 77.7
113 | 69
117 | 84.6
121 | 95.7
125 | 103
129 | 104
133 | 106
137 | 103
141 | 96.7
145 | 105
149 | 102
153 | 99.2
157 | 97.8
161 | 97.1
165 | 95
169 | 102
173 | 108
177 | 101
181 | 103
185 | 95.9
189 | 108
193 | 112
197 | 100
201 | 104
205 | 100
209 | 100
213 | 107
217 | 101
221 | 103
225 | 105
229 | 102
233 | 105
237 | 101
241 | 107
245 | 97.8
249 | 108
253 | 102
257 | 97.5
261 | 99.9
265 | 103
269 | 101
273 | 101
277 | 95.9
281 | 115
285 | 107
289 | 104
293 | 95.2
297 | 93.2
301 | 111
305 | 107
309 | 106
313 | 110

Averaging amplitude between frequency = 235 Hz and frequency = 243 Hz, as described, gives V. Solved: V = 104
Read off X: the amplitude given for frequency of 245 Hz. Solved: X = 97.8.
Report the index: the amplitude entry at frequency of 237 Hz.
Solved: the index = 101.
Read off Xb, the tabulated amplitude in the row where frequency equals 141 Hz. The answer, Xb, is 96.7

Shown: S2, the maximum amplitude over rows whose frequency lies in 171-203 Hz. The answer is 112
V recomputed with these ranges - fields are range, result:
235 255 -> 103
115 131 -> 96.8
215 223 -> 102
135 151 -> 102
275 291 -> 105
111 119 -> 76.8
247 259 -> 102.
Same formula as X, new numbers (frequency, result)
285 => 107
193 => 112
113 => 69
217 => 101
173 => 108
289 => 104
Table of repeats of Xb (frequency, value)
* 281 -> 115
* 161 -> 97.1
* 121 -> 95.7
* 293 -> 95.2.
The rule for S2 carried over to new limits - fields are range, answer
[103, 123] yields 101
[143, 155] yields 105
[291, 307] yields 111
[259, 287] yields 115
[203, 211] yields 100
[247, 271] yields 108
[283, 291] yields 107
